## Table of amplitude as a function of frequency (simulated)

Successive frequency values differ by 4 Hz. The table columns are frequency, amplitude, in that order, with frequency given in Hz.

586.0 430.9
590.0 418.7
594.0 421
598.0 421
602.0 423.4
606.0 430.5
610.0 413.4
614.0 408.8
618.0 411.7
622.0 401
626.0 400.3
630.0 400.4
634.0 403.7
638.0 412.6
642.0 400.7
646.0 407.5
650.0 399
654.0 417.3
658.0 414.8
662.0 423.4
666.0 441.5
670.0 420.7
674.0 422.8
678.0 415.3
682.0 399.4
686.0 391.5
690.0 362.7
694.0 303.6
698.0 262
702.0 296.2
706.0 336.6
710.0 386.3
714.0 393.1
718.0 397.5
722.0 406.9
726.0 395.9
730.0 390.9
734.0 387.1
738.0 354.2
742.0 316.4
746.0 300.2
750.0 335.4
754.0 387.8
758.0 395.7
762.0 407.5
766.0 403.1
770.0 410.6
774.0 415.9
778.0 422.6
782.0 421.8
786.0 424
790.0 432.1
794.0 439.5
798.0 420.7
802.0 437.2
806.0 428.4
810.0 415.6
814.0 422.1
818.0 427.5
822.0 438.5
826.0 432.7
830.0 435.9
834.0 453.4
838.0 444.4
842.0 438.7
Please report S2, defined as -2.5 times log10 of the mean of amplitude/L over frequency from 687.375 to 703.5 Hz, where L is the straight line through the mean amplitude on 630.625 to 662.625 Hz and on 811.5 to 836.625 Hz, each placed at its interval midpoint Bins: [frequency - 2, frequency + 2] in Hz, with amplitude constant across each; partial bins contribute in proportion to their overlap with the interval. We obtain 0.320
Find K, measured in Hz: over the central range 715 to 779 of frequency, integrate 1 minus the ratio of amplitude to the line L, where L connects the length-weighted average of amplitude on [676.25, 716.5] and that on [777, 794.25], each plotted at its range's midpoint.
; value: 2.1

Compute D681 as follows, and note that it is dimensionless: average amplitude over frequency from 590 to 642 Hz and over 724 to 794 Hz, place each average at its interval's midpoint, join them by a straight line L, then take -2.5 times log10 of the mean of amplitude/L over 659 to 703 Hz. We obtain 0.065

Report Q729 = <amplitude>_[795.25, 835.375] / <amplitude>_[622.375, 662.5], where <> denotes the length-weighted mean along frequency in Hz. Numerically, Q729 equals 1.1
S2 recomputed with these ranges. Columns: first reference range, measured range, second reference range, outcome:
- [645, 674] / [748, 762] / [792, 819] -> 0.126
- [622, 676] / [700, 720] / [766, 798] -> 0.153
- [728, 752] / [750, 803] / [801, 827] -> -0.071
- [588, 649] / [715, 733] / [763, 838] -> 0.062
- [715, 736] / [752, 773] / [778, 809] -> 0.031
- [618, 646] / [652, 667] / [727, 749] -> -0.088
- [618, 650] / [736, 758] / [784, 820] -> 0.216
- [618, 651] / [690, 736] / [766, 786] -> 0.145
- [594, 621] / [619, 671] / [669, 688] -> 0.006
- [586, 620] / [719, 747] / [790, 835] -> 0.161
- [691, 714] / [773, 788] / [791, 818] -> -0.048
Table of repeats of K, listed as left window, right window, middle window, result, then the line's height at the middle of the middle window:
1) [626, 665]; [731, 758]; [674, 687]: -0.6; 389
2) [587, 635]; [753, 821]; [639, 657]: 0.3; 415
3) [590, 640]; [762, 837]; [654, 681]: -0.3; 417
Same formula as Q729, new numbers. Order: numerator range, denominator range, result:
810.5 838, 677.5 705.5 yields 1.27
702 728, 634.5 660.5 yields 0.93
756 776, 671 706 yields 1.14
